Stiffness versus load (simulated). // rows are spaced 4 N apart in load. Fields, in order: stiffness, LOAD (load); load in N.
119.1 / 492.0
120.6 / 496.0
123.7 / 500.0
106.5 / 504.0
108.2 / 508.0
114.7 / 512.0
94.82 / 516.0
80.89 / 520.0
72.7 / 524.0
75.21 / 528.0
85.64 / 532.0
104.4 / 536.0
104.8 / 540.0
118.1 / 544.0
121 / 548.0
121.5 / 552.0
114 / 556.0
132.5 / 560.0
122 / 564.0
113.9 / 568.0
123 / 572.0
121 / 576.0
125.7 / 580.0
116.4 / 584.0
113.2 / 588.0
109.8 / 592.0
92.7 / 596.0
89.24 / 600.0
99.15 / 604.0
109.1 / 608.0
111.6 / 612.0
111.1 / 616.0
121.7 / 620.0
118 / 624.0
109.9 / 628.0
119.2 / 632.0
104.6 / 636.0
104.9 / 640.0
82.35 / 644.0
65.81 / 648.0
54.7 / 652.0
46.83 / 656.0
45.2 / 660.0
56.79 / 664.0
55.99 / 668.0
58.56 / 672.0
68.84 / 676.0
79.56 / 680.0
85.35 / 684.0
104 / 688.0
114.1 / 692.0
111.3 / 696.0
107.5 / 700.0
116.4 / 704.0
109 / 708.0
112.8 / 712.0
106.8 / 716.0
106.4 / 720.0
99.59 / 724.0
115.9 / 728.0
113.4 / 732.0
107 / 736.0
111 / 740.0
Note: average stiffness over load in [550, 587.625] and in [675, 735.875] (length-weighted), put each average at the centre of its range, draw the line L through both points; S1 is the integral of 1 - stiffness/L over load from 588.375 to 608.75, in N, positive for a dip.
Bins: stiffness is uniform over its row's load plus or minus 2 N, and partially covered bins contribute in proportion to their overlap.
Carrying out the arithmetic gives 2.9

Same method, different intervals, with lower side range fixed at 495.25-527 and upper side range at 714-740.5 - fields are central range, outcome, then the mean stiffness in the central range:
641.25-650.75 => 2.8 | 75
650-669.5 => 10.0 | 51.8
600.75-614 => -0.1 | 105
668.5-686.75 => 5.8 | 72.9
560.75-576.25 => -2.7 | 121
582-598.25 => -0.6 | 108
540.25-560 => -3.1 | 119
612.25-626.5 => -1.5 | 116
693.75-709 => -0.5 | 111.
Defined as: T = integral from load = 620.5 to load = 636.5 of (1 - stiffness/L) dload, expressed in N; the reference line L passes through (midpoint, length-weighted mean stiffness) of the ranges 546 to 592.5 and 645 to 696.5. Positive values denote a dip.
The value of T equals -3.9 N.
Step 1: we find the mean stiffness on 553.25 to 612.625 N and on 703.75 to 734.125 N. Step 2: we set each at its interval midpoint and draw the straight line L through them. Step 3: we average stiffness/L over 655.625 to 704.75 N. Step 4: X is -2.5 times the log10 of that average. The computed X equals 0.337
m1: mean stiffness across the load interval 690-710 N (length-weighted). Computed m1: 112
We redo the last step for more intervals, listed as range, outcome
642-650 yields 74.1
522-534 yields 77.9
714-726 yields 104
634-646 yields 97.3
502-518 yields 106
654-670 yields 51.2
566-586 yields 120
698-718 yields 110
